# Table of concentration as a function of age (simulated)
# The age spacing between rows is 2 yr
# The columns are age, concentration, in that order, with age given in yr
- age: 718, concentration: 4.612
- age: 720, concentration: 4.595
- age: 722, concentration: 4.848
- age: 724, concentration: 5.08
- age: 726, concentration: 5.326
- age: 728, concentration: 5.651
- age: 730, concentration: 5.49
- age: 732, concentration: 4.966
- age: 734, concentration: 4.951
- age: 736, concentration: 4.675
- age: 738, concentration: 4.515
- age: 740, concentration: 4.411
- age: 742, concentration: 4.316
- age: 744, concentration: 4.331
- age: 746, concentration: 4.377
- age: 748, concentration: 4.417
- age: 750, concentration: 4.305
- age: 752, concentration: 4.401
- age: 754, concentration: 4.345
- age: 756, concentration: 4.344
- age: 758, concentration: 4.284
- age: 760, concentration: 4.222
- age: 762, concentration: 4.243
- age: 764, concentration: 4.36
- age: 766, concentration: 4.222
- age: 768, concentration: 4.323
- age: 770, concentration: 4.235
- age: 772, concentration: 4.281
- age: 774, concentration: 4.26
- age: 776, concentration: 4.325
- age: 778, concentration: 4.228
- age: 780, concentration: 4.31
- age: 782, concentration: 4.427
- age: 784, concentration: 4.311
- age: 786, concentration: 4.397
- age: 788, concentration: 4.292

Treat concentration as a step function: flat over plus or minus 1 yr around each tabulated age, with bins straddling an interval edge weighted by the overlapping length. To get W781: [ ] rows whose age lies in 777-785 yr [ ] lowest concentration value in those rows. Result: 4.228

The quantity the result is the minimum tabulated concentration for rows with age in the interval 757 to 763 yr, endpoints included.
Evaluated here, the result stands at 4.222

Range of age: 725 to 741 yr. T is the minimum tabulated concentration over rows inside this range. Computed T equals 4.411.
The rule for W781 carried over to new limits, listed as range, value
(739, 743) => 4.316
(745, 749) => 4.377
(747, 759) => 4.284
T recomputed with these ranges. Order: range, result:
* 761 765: 4.243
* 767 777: 4.235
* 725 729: 5.326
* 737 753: 4.305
